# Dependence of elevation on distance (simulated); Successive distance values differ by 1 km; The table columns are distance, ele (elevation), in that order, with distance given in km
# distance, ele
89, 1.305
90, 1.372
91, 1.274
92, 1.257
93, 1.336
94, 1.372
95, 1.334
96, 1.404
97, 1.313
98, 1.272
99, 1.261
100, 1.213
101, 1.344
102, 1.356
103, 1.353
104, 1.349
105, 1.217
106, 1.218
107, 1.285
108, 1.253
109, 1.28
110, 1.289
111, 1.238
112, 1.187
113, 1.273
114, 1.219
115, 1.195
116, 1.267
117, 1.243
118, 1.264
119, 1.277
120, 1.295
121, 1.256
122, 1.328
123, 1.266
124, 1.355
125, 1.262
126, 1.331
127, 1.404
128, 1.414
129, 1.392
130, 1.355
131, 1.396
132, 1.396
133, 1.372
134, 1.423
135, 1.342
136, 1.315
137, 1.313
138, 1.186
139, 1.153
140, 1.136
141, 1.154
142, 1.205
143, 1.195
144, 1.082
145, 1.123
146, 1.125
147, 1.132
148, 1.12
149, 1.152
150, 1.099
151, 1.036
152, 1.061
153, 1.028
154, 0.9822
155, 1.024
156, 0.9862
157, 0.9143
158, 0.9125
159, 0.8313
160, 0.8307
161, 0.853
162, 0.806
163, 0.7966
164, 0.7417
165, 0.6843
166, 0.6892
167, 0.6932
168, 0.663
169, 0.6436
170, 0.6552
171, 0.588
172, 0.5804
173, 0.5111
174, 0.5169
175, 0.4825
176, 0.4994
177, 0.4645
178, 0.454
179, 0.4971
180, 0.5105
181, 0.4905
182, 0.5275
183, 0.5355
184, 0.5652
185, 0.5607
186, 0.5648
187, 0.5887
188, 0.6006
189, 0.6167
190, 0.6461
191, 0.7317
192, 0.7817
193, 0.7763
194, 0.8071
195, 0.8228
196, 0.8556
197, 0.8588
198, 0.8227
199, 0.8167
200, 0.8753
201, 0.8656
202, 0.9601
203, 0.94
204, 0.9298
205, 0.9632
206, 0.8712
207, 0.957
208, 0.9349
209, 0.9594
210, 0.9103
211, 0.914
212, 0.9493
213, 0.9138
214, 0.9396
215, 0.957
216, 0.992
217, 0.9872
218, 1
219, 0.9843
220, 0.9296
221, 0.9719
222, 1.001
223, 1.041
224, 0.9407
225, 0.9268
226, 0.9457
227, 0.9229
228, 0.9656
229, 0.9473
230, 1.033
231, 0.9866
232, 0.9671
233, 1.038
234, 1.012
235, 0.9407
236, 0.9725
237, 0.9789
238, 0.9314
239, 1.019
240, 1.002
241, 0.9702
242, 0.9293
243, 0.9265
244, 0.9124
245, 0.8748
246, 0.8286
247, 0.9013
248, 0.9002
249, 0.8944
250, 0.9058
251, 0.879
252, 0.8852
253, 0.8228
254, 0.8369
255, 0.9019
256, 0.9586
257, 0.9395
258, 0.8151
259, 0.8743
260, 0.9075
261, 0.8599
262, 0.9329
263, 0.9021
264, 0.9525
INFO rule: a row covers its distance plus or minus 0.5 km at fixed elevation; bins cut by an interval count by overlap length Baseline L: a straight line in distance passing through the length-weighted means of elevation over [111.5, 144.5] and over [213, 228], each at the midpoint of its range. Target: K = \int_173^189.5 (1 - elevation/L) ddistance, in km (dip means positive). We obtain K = 8.5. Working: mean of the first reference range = 1.28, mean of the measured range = 0.529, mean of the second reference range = 0.965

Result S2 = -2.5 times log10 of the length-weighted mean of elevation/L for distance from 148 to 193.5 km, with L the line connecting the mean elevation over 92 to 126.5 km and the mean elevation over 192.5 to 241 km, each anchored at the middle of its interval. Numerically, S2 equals 0.455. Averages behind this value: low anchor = 1.29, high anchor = 0.939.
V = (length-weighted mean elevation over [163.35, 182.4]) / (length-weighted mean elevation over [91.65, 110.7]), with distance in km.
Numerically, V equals 0.44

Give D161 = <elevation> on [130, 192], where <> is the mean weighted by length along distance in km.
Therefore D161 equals 0.869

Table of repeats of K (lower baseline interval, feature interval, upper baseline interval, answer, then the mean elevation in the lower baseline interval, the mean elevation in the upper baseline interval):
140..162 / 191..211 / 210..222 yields 2.0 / 1.04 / 0.958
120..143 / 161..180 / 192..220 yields 8.4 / 1.3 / 0.908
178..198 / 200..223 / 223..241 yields -3.5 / 0.649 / 0.974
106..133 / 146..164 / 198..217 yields 2.8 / 1.3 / 0.924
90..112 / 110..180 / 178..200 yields -2.6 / 1.3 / 0.666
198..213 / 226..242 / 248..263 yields -1.4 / 0.914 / 0.888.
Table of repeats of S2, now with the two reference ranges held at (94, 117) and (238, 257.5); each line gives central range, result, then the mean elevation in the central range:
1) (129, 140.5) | -0.09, 1.31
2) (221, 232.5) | -0.01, 0.971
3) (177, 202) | 0.49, 0.675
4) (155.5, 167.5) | 0.36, 0.812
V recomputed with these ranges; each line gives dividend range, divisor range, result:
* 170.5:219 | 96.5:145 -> 0.59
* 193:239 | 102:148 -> 0.74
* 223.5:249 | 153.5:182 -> 1.38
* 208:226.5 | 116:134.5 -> 0.72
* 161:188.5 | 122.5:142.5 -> 0.45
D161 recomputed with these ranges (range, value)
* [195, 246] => 0.943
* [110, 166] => 1.16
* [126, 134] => 1.39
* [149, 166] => 0.912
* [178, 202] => 0.684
